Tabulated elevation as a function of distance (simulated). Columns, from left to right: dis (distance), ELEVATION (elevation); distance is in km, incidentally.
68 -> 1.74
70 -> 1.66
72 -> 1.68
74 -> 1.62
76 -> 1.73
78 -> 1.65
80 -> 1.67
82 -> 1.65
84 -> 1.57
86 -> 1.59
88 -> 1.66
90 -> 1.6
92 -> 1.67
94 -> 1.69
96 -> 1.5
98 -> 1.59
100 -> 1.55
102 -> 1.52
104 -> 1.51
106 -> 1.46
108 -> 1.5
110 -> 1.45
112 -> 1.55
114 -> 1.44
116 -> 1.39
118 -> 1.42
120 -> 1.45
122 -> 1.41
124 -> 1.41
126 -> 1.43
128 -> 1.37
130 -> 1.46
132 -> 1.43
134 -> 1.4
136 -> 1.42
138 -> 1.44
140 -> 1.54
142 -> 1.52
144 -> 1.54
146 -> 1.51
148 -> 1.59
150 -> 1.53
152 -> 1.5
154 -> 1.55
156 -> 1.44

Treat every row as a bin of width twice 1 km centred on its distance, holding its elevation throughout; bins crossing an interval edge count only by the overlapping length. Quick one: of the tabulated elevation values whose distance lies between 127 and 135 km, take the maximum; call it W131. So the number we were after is 1.46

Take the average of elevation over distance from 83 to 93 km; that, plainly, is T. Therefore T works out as 1.62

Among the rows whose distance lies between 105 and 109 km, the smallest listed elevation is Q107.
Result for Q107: 1.46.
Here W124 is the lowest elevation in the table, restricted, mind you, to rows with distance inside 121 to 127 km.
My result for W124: 1.41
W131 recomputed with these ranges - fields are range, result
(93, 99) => 1.69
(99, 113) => 1.55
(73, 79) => 1.73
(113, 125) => 1.45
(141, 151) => 1.59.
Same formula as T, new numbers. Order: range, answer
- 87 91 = 1.63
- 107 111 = 1.48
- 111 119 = 1.45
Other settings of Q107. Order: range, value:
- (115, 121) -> 1.39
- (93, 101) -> 1.5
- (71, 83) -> 1.62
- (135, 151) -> 1.42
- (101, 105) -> 1.51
